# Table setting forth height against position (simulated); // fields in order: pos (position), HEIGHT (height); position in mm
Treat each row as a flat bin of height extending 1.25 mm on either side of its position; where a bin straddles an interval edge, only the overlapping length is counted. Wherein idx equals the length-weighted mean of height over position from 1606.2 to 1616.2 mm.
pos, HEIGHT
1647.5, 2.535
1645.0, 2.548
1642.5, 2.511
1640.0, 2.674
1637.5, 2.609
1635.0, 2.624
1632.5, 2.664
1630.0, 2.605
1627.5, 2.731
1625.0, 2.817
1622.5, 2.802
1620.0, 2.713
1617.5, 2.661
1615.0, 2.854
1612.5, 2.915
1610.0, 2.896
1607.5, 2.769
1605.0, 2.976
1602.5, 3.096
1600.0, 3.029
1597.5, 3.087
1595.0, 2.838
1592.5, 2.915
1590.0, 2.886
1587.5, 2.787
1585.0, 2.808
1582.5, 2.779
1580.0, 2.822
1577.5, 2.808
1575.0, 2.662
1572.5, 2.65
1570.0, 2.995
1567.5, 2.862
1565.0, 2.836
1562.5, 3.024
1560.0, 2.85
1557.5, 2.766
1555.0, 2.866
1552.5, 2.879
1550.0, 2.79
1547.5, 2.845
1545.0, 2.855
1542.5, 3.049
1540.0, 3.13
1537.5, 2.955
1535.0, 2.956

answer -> 2.86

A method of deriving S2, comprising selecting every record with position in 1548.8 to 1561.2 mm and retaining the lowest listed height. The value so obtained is 2.766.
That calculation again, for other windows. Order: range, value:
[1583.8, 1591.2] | 2.787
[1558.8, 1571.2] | 2.836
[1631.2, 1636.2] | 2.624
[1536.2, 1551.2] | 2.79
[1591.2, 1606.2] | 2.838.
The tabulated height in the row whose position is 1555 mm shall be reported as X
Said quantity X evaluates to 2.866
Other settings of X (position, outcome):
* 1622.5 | 2.802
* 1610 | 2.896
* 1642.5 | 2.511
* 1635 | 2.624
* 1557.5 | 2.766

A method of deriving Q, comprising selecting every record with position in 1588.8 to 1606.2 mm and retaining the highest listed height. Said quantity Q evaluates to 3.096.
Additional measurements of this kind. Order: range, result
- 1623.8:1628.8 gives 2.817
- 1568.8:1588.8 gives 2.995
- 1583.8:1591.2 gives 2.886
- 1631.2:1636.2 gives 2.664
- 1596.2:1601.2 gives 3.087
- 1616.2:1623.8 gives 2.802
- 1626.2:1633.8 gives 2.731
